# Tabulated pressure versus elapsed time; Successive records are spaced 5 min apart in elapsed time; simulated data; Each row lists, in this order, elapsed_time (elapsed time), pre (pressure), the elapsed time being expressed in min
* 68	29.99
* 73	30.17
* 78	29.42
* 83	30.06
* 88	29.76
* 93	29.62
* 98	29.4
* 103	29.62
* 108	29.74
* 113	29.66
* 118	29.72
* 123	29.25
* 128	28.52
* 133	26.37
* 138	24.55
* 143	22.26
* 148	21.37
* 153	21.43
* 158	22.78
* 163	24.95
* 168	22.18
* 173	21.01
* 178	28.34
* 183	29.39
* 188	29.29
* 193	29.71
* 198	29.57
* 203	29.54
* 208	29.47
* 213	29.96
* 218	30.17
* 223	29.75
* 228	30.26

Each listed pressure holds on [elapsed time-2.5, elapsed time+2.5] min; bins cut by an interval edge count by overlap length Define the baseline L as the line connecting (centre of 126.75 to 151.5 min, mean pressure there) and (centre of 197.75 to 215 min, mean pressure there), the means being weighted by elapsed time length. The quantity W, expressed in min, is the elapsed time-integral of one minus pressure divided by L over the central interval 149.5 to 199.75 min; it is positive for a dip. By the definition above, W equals 2.7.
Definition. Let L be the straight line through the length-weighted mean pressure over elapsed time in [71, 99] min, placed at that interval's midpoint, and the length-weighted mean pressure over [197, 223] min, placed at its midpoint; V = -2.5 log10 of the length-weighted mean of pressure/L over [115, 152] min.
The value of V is 0.15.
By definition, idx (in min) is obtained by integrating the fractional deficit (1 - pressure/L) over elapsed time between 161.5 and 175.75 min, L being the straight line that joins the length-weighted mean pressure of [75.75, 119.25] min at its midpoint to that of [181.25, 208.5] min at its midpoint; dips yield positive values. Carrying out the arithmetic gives 3.3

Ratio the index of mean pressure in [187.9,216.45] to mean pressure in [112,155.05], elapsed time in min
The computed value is 1.1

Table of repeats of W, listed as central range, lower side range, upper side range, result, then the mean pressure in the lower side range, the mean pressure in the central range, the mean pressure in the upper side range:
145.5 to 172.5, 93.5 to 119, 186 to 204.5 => 6.5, 29.6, 22.4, 29.5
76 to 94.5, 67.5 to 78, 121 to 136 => -0.2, 29.9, 29.7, 27.9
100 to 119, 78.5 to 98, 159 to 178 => -1.1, 29.7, 29.7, 23.5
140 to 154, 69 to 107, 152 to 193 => 2.5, 29.7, 21.8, 25.3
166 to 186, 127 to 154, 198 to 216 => 1.2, 24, 25.4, 29.7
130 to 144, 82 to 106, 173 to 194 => 2.0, 29.7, 24.8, 28.2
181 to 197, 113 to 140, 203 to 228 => -0.1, 27.9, 29.5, 29.9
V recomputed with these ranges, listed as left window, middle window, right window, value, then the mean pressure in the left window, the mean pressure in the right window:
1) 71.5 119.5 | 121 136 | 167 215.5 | 0.05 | 29.7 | 28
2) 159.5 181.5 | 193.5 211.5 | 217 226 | -0.07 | 24.3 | 29.9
